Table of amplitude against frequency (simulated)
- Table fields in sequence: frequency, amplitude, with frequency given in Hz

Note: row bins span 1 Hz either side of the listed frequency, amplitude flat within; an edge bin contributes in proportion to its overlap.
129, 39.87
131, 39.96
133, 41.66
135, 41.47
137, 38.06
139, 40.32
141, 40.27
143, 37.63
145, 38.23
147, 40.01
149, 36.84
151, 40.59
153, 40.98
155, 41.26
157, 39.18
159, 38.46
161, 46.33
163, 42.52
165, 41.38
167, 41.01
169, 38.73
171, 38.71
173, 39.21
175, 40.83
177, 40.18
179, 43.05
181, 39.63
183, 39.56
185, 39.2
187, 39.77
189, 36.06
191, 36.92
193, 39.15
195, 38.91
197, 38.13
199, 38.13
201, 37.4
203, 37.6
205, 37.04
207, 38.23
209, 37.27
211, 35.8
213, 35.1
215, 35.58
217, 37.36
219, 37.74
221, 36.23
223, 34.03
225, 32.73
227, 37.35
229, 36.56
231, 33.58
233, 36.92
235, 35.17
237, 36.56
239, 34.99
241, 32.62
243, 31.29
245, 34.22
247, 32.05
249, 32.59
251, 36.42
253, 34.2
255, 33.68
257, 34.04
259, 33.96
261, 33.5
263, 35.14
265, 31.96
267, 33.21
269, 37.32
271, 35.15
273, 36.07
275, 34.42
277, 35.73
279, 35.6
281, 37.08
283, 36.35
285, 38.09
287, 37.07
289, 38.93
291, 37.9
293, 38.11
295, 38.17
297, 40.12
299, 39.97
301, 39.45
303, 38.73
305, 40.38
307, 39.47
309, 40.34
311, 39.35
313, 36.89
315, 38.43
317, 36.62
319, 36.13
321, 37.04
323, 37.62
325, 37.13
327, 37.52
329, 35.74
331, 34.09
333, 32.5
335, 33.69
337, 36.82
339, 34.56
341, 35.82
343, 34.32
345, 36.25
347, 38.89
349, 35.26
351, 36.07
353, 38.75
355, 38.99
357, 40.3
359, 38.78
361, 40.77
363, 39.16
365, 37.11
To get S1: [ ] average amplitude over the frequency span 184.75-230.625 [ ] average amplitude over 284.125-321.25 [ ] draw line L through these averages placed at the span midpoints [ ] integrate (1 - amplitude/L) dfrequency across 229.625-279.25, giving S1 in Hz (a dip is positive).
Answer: 4.4 Hz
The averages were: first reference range 37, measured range 34.4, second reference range 38.5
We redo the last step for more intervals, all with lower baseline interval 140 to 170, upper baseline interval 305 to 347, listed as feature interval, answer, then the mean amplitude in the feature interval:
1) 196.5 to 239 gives 2.8 Hz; 36.4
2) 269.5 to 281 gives 0.6 Hz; 35.6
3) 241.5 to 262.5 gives 2.5 Hz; 33.6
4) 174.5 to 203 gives 0.4 Hz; 39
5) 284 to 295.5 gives -0.2 Hz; 38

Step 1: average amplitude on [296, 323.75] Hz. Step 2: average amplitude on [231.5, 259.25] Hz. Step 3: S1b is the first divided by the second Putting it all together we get 1.13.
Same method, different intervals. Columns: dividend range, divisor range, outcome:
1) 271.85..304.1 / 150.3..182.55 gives 0.92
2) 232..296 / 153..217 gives 0.90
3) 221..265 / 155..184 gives 0.85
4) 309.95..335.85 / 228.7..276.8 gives 1.06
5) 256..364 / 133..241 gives 0.96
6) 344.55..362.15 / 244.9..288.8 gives 1.09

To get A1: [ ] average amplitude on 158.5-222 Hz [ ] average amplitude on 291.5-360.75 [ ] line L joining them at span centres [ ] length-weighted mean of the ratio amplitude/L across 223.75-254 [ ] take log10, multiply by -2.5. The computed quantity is 0.11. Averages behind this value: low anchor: 38.8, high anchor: 37.5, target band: 34.5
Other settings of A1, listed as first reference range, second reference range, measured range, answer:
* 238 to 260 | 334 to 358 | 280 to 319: -0.095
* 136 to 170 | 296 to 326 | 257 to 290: 0.097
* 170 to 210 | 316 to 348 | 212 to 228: 0.070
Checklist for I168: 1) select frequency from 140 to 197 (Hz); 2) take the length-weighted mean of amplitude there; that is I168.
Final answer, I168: 39.8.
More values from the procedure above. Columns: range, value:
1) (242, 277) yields 34.1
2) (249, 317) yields 36.8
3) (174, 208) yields 38.8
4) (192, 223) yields 37.2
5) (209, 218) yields 36.1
